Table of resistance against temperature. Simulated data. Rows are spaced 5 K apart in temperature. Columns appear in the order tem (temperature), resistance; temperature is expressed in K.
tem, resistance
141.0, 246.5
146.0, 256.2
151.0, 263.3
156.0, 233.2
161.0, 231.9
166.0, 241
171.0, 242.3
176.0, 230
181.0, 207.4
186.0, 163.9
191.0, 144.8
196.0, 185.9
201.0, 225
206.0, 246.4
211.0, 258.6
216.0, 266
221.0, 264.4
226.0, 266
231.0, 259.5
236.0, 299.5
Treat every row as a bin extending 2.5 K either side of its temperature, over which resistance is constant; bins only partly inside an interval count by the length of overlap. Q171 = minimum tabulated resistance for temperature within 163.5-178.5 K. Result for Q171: 230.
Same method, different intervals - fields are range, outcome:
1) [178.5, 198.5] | 144.8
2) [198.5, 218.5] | 225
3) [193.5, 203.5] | 185.9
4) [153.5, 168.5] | 231.9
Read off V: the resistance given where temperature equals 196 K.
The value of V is 185.9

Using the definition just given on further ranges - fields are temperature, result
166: 241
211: 258.6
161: 231.9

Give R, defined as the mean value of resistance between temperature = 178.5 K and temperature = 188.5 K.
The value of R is 186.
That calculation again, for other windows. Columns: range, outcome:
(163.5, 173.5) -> 242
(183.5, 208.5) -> 193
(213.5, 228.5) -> 265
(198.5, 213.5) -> 243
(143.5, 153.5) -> 260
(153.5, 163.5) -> 233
